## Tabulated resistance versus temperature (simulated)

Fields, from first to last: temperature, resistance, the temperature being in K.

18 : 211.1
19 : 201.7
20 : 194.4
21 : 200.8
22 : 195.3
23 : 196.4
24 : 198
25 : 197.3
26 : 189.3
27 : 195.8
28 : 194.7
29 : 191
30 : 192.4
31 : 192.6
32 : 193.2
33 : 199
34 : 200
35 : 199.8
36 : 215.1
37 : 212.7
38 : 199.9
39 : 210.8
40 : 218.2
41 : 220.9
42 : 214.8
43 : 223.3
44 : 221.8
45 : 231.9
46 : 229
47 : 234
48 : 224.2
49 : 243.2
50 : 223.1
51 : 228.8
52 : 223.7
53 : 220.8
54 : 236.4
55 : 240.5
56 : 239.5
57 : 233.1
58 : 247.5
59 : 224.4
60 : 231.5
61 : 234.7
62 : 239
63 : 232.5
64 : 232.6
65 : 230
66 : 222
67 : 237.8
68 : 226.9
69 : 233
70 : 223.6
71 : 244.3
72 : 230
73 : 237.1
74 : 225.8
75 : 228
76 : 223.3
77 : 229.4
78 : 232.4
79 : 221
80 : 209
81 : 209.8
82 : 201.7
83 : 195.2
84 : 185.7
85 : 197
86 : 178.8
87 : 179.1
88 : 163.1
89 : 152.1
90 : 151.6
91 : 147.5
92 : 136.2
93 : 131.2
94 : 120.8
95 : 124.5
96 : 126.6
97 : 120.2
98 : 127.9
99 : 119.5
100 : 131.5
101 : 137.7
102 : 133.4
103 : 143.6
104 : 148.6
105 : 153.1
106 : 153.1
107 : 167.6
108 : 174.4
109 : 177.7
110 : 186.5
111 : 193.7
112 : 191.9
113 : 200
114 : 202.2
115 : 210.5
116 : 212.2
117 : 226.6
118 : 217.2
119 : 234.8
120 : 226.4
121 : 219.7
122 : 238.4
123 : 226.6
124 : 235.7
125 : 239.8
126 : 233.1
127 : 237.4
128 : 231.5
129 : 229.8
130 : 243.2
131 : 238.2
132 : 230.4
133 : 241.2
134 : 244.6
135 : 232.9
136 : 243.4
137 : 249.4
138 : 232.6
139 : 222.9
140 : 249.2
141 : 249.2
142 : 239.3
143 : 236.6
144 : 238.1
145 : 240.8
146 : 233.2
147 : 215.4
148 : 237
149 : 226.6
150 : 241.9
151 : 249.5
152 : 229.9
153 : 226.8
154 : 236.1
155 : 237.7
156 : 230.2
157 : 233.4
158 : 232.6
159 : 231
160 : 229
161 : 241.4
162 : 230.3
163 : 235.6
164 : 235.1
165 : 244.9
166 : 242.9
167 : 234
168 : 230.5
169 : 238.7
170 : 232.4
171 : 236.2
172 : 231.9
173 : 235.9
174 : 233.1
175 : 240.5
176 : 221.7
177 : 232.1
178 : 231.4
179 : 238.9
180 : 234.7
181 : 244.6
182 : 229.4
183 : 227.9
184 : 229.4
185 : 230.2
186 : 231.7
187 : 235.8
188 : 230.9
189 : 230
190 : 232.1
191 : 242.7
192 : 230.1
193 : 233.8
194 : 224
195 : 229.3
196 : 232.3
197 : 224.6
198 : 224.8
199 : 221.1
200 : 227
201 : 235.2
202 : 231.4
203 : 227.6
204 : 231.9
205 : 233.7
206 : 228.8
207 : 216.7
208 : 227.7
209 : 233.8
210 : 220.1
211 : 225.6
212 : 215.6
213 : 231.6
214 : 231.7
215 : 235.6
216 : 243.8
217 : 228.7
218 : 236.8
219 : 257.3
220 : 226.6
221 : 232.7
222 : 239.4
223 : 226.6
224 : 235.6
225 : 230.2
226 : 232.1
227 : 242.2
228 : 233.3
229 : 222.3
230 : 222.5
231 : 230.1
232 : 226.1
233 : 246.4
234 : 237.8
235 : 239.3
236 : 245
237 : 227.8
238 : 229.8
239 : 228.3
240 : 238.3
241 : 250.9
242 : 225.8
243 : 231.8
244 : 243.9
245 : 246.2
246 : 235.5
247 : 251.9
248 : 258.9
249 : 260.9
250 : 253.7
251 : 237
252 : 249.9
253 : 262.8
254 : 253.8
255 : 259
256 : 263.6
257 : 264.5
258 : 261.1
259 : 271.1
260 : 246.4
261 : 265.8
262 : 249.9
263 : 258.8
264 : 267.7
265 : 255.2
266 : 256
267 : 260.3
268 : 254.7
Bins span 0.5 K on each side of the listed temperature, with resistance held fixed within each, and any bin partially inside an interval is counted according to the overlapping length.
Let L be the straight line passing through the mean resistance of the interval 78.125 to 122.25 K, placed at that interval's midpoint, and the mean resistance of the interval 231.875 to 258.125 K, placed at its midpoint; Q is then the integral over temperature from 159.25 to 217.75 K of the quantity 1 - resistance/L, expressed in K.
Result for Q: -3.8 K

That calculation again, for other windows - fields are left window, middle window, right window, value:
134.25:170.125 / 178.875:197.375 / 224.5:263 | 0.55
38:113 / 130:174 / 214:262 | -3.44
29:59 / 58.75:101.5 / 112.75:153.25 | 6.04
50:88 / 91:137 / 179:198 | 7.14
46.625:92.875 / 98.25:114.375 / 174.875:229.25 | 4.20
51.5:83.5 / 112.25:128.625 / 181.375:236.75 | 0.38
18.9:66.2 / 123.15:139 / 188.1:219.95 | -0.91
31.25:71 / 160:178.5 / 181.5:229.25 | -0.43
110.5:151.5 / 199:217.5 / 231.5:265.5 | 1.01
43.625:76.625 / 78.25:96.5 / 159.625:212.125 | 4.90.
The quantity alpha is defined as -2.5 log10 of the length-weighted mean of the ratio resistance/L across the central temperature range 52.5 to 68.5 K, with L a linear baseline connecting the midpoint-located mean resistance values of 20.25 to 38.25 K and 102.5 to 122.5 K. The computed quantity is -0.19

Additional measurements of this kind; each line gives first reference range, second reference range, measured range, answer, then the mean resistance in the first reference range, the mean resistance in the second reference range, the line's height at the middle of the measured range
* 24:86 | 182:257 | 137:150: -0.04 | 219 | 235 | 228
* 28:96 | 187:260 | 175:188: -0.01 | 209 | 237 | 230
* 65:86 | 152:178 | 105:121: 0.15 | 220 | 234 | 226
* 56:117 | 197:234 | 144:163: -0.11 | 191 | 231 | 212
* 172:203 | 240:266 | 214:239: 0.04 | 231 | 253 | 244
